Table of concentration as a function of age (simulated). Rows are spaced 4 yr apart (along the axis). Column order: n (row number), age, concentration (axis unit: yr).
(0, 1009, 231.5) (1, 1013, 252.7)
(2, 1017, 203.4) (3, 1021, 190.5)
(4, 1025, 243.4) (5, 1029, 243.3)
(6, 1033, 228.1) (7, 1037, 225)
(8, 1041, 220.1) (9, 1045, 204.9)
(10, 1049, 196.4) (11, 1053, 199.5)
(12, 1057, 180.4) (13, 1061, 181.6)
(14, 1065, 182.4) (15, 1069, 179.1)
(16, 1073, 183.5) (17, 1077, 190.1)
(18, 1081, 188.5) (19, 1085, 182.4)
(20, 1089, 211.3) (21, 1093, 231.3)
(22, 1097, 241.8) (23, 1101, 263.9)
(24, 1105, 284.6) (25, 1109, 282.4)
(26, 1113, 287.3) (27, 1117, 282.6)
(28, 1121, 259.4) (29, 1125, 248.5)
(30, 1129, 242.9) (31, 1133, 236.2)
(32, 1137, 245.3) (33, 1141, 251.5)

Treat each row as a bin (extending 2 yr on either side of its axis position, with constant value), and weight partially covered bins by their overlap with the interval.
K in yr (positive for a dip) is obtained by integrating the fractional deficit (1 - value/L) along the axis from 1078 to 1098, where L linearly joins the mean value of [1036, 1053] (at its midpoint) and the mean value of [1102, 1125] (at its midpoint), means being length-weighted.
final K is 3.44 yr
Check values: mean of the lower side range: 209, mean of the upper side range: 276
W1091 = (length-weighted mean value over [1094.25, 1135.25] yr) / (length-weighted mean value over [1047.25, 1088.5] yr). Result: 1.40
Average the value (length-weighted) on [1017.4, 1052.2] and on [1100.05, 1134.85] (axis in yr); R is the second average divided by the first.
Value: 1.22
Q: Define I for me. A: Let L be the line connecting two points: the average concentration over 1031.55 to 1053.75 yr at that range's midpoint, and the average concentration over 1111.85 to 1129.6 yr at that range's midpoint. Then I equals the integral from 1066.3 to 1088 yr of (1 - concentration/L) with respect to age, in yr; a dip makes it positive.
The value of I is 4.59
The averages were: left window 213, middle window 186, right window 265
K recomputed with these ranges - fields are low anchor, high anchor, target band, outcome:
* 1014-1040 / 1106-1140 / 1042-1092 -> 9.93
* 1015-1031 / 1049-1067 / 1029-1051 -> -1.41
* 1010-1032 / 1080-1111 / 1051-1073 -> 4.55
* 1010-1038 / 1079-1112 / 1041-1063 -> 3.41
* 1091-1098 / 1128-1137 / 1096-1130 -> -4.18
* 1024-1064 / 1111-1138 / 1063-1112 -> 3.62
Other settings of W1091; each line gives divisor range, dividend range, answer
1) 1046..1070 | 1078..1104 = 1.18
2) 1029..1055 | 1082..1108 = 1.10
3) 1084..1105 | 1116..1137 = 1.08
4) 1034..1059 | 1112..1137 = 1.25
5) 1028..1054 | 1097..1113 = 1.27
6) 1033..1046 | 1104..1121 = 1.28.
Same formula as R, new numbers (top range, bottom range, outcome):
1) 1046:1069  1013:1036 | 0.84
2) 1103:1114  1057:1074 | 1.57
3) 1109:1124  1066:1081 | 1.49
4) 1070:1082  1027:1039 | 0.80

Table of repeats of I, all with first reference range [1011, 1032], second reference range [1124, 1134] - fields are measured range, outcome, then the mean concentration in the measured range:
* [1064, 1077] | 2.8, 183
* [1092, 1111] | -1.9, 262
